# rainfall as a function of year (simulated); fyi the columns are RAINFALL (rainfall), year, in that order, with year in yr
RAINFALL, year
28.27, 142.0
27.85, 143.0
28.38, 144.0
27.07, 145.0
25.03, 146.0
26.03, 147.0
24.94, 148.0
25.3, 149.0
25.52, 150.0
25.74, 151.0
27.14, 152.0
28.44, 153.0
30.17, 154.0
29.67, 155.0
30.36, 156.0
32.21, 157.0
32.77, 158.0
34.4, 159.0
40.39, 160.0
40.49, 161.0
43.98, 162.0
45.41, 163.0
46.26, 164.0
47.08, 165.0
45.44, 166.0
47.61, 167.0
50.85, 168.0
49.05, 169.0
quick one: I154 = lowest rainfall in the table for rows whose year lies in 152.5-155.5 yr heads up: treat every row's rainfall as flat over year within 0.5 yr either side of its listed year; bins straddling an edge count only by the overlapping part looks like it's 28.44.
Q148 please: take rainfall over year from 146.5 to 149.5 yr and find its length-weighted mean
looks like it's 25.4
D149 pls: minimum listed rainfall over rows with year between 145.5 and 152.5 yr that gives 24.94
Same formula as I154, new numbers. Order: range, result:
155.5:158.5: 30.36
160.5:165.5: 40.49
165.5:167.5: 45.44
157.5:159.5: 32.77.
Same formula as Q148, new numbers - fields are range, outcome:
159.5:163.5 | 42.6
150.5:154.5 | 27.9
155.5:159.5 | 32.4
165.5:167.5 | 46.5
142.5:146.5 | 27.1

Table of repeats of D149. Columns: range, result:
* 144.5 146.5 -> 25.03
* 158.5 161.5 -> 34.4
